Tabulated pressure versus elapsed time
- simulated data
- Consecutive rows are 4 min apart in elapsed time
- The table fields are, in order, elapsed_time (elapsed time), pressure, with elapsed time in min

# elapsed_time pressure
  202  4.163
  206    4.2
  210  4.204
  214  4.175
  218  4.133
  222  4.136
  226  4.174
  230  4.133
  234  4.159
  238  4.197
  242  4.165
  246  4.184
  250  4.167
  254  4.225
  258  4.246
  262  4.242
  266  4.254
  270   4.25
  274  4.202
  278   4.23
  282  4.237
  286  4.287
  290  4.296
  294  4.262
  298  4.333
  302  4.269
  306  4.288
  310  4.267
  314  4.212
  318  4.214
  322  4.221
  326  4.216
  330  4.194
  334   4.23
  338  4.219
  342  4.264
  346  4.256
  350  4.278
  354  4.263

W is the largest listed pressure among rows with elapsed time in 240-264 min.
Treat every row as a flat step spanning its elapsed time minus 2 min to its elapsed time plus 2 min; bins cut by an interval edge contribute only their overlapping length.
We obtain 4.246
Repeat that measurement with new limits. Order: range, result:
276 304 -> 4.333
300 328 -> 4.288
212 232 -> 4.175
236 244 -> 4.197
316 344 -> 4.264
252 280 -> 4.254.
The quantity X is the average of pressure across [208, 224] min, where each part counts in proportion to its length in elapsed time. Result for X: 4.16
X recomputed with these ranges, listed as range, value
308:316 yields 4.24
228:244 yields 4.16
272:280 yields 4.22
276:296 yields 4.26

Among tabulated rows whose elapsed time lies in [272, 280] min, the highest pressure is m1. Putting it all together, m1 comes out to 4.23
